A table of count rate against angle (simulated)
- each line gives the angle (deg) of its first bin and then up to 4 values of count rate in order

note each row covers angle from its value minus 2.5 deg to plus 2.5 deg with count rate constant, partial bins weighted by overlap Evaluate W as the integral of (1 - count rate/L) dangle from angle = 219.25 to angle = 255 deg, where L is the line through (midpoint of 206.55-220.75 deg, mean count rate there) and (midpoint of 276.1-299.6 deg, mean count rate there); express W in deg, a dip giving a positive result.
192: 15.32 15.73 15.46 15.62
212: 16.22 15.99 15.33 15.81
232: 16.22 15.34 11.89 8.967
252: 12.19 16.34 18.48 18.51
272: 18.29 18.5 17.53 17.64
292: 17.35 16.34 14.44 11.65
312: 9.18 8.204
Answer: 5.8 deg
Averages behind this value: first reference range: 15.9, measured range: 13.7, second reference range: 17.4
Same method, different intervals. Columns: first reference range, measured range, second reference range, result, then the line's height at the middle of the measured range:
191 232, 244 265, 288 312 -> 1.5 deg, 15.1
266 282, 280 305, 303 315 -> -3.9 deg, 14.3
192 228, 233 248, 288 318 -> 2.2 deg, 14.9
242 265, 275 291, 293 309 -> -4.0 deg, 14.3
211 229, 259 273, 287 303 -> -1.9 deg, 16.2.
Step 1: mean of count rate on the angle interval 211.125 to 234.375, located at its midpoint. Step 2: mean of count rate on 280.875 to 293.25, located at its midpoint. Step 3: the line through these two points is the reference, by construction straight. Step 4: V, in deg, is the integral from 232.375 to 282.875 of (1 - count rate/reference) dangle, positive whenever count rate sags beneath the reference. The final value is 3.7 deg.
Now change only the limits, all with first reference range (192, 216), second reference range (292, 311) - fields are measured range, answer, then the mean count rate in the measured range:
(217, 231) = -0.28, 15.7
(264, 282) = -4.53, 18.3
